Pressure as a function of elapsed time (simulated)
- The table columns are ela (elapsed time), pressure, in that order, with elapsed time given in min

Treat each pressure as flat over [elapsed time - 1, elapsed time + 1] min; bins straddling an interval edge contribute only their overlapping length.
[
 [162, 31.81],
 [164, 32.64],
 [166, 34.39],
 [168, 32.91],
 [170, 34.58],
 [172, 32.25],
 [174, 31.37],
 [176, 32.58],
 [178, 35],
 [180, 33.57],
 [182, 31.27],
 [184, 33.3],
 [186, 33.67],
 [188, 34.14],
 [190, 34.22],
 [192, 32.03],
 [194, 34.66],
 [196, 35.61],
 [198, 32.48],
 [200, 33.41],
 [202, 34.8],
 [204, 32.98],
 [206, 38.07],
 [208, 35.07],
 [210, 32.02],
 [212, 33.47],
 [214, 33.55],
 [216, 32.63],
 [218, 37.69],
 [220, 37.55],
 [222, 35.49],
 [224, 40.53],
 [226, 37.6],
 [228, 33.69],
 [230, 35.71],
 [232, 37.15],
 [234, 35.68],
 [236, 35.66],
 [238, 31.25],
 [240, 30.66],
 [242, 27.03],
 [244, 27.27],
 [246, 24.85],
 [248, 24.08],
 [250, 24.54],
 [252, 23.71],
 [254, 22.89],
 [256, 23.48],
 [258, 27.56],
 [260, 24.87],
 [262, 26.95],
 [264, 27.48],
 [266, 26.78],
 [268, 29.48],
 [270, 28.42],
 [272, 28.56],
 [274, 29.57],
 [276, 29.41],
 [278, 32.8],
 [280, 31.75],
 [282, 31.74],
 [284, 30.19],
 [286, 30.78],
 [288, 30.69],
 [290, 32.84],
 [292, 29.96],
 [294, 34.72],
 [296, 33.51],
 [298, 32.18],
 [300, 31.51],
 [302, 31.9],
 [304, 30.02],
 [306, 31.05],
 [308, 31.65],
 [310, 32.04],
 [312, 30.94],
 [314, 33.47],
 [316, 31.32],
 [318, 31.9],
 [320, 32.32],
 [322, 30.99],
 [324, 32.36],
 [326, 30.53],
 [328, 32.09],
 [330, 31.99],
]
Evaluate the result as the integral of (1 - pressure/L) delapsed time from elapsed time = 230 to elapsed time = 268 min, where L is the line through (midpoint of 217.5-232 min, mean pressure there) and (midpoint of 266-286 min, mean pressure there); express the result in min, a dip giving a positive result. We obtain 6.32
